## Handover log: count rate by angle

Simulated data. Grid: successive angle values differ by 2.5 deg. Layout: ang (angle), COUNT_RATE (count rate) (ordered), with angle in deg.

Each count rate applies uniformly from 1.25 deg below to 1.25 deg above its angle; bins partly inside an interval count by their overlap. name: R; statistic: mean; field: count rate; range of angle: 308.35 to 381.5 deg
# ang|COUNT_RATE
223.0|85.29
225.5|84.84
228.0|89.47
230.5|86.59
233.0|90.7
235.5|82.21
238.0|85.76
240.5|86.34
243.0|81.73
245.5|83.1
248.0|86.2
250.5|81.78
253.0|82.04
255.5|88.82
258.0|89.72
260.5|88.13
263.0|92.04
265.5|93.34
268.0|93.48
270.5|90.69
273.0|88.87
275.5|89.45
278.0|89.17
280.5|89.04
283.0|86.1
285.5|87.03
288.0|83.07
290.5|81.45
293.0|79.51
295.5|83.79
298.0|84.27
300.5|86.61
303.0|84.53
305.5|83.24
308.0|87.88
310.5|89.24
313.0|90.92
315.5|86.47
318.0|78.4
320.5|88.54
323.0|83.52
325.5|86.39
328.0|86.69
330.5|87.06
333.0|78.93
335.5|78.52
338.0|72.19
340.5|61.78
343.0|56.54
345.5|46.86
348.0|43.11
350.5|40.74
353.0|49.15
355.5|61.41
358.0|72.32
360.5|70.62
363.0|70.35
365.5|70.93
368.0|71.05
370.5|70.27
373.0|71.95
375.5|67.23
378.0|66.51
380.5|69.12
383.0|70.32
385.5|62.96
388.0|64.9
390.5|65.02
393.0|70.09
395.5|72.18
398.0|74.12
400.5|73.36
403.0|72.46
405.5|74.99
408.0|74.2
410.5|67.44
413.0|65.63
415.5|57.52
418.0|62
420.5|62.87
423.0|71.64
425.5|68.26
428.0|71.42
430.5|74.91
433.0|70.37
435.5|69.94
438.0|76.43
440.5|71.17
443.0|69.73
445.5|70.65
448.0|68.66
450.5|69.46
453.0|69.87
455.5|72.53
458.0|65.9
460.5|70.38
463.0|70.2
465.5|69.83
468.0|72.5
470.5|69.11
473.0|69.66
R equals 71.5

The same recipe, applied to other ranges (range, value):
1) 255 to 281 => 90.3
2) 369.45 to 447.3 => 69.3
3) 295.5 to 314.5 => 86.5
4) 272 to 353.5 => 78.7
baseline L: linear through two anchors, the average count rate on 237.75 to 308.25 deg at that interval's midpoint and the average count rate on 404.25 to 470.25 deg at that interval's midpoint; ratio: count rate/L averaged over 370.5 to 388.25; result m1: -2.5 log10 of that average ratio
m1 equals 0.12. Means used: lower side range 86.4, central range 67.9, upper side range 69.6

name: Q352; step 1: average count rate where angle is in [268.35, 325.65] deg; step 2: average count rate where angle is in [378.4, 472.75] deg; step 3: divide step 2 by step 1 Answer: 0.81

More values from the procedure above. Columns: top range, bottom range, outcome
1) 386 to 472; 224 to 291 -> 0.80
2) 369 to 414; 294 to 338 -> 0.82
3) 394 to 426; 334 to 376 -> 1.09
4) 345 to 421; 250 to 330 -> 0.76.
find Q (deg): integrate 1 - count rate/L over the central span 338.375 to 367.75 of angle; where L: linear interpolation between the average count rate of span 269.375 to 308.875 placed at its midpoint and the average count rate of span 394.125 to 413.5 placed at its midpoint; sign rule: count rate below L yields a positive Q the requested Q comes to 7.0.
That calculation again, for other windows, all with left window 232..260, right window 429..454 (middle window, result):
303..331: -2.1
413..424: 1.4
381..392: 1.3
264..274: -1.0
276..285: -0.6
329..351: 4.1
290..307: -0.4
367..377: 0.8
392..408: 0.2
